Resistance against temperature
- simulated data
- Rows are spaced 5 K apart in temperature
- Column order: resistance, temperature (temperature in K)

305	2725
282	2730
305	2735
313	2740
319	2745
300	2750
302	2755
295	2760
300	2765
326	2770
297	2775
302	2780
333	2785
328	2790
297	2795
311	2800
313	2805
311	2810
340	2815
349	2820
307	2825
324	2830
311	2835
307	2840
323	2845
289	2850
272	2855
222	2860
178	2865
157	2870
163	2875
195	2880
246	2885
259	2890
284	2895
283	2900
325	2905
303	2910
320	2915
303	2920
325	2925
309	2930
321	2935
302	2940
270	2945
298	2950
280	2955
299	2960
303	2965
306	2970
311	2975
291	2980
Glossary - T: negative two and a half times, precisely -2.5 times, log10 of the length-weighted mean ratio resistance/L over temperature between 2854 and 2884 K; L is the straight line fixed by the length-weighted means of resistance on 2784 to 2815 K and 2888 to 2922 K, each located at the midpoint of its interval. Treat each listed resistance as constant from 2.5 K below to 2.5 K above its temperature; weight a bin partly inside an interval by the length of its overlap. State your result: 0.47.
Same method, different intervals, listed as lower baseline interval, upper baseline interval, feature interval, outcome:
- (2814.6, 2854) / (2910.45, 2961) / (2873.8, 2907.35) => 0.21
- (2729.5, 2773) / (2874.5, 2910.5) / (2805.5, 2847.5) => -0.14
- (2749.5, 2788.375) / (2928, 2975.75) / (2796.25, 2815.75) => -0.03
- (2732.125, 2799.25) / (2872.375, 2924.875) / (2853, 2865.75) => 0.23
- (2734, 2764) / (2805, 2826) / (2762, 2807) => 0.02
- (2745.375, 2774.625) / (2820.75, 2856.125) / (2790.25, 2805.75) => -0.01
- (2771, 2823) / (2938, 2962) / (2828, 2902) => 0.20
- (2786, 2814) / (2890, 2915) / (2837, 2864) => 0.11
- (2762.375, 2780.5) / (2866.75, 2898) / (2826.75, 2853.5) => -0.22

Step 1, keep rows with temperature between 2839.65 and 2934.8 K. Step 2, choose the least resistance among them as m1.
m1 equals 157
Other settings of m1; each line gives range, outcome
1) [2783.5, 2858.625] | 272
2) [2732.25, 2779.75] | 295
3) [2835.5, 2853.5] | 289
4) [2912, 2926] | 303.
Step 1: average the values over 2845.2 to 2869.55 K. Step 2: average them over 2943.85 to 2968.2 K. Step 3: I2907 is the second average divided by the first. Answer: 1.21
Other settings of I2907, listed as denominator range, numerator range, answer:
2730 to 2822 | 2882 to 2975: 0.95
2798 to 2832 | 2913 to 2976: 0.94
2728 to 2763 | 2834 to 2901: 0.82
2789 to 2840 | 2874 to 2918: 0.84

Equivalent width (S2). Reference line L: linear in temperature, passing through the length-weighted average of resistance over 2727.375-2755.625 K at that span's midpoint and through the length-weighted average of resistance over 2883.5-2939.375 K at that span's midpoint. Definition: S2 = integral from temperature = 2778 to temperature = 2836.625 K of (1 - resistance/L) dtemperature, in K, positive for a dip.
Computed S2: -3.4 K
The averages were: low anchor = 304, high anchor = 299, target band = 319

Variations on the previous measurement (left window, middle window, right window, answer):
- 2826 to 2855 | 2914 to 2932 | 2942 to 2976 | -0.9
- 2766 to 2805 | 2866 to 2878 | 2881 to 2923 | 5.3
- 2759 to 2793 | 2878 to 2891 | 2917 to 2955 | 3.1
